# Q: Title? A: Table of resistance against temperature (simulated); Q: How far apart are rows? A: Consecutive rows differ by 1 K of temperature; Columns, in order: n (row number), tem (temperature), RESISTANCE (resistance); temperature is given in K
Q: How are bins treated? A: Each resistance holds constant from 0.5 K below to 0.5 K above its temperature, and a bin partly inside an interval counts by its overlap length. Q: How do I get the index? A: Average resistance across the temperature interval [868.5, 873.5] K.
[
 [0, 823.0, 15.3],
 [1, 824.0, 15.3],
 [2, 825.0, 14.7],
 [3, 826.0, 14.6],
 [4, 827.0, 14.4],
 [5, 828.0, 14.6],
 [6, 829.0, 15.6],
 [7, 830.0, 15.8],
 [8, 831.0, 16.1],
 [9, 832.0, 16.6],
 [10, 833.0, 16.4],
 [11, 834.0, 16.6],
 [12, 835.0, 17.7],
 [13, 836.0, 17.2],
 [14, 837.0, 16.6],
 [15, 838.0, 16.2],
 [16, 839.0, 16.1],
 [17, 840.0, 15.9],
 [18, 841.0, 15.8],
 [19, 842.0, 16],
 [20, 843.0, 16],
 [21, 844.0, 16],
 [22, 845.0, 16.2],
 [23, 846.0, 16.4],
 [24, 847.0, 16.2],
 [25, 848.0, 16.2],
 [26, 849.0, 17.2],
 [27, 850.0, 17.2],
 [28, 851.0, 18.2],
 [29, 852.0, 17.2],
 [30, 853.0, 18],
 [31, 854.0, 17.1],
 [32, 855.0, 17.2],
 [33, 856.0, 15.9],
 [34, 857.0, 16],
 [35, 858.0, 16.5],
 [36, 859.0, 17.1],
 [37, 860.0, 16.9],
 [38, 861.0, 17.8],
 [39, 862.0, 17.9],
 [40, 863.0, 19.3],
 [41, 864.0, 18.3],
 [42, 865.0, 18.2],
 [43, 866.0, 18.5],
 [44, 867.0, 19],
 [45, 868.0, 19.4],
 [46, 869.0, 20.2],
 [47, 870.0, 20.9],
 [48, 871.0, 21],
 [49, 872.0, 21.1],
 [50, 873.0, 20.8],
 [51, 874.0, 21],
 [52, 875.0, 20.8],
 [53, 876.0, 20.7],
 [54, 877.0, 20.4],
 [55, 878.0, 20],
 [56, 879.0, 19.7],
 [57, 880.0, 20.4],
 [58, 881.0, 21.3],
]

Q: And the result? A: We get 20.8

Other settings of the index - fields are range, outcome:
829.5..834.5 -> 16.3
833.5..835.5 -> 17.1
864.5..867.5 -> 18.6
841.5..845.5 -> 16.1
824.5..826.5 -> 14.6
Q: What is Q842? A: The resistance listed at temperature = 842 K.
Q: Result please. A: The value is 16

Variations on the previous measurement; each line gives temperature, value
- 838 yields 16.2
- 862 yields 17.9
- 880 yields 20.4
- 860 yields 16.9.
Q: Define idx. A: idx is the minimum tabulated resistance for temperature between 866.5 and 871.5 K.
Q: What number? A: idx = 19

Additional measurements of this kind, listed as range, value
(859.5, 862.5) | 16.9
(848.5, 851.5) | 17.2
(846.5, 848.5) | 16.2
